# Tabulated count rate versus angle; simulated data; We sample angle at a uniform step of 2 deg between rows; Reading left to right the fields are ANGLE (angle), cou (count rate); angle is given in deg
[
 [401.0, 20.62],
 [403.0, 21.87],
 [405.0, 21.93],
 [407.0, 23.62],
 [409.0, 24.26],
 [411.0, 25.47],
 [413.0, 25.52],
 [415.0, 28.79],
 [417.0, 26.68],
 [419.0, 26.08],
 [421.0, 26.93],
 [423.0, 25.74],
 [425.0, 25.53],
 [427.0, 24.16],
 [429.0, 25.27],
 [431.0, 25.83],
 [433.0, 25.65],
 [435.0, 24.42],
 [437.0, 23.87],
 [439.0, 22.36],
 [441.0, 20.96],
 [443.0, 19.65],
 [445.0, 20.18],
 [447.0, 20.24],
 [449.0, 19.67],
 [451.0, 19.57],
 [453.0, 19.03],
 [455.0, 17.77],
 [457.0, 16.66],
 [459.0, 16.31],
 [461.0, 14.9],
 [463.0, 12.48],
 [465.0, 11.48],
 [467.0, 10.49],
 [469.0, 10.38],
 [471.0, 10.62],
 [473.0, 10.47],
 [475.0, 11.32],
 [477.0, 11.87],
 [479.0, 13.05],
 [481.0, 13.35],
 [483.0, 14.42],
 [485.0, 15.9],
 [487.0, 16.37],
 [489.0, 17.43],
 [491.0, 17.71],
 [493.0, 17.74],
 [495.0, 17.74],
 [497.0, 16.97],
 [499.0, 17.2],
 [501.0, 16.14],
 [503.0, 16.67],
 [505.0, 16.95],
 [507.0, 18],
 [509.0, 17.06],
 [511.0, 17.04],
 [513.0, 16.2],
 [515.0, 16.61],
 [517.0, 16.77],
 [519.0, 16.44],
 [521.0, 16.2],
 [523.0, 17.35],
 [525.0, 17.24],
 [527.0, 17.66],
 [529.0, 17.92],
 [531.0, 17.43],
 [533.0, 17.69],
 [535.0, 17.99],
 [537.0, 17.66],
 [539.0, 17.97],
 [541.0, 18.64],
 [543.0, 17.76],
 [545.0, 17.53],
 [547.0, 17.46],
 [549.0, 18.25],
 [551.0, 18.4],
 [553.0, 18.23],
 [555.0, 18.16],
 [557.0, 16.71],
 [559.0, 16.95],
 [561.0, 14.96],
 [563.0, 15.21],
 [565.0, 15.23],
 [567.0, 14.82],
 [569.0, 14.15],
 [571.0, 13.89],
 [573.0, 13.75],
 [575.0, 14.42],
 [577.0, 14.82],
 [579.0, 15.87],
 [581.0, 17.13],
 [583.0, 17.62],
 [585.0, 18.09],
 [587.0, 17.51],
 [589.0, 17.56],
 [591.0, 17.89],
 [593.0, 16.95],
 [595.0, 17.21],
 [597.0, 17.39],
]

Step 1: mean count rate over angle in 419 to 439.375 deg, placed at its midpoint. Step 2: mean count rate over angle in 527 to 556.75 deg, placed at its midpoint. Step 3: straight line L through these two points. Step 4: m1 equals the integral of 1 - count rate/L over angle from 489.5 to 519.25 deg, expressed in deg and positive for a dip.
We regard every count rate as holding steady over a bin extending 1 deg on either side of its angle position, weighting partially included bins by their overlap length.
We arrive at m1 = 4.8 deg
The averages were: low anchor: 25.1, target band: 17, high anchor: 17.9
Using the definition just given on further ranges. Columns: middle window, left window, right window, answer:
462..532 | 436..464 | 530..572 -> 9.74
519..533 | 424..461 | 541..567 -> 0.66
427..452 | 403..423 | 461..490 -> -2.84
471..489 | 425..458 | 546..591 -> 5.95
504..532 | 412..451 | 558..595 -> 3.09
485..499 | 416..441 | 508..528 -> 1.46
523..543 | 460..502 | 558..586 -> -3.80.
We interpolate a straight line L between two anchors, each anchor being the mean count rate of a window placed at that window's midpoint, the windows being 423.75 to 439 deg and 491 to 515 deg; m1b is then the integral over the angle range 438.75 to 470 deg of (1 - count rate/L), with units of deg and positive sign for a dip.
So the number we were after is 7.8 deg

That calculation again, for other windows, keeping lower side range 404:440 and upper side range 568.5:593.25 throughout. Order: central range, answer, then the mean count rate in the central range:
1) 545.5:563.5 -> 0.44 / 17.2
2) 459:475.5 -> 7.87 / 11.8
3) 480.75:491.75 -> 2.81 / 16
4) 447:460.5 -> 2.97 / 18.2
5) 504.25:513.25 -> 1.38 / 17.1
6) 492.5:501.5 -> 1.60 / 17.2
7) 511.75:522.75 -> 1.79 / 16.5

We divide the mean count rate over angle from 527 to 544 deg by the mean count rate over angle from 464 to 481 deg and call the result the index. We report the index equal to 1.6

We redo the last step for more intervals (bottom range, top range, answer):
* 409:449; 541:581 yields 0.67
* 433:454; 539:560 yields 0.84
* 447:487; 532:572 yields 1.17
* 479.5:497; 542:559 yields 1.09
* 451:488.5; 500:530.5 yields 1.22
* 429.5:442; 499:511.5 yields 0.71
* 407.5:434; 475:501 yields 0.61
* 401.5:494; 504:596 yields 0.87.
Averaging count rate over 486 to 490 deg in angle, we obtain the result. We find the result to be 16.9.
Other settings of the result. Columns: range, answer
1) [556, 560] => 16.8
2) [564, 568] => 15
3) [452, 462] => 16.9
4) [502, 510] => 17.2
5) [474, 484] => 12.8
